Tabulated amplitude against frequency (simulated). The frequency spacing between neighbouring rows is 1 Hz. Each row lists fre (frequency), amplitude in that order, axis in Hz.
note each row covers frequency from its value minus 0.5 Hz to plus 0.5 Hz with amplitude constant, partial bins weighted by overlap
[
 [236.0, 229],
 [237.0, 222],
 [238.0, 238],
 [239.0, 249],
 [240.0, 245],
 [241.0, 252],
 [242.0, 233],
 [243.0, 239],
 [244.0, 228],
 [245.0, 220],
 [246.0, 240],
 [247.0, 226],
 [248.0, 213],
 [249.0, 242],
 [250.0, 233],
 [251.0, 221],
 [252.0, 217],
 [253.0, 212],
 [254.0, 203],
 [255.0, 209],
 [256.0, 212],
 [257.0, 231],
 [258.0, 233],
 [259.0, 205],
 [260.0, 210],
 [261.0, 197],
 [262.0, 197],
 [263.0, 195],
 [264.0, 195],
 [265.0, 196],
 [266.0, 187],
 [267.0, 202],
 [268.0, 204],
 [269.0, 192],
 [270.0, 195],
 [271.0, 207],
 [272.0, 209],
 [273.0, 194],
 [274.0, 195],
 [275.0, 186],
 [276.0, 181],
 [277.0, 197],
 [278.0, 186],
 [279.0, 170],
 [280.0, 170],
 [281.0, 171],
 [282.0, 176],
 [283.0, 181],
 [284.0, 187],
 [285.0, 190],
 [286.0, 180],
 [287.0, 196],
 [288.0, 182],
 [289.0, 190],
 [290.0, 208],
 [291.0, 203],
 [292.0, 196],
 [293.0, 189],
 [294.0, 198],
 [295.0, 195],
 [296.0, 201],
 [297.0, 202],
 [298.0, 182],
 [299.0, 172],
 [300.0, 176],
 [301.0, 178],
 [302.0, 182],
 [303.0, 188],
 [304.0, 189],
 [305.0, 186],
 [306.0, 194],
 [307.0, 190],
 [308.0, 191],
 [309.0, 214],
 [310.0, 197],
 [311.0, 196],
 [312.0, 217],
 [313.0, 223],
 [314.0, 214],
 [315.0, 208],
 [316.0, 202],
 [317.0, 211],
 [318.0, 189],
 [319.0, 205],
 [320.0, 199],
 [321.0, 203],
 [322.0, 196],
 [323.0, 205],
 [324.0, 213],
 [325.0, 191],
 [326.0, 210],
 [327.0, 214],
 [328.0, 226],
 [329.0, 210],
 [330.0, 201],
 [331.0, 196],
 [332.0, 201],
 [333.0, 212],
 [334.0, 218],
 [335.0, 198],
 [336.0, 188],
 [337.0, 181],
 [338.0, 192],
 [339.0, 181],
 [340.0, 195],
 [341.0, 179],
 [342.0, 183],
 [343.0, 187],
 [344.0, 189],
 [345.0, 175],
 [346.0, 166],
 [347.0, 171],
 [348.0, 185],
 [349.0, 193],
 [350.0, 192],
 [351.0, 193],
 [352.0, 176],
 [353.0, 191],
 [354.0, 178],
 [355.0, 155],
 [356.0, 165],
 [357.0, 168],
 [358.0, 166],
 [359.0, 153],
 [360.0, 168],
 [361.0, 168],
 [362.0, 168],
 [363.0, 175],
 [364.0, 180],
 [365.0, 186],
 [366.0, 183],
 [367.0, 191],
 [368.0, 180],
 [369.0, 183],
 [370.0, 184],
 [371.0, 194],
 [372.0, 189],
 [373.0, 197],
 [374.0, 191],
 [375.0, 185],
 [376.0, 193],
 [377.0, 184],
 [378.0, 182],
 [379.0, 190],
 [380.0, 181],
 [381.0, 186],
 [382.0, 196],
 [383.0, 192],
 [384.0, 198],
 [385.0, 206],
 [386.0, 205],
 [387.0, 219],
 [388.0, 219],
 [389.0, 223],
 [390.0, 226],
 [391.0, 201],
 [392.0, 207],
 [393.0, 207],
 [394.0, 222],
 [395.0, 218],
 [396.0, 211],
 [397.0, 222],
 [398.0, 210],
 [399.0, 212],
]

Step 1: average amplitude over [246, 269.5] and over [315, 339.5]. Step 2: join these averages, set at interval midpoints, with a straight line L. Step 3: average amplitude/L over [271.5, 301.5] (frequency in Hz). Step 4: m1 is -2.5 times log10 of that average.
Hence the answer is 0.105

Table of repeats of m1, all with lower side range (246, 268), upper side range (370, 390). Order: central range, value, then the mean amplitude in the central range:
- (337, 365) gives 0.130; 178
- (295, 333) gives 0.029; 199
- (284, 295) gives 0.080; 193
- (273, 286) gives 0.145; 183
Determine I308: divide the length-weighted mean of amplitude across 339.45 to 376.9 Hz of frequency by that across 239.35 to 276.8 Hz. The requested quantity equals 0.8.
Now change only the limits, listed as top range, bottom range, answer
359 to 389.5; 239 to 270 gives 0.87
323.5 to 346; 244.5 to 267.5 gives 0.92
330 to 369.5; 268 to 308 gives 0.97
